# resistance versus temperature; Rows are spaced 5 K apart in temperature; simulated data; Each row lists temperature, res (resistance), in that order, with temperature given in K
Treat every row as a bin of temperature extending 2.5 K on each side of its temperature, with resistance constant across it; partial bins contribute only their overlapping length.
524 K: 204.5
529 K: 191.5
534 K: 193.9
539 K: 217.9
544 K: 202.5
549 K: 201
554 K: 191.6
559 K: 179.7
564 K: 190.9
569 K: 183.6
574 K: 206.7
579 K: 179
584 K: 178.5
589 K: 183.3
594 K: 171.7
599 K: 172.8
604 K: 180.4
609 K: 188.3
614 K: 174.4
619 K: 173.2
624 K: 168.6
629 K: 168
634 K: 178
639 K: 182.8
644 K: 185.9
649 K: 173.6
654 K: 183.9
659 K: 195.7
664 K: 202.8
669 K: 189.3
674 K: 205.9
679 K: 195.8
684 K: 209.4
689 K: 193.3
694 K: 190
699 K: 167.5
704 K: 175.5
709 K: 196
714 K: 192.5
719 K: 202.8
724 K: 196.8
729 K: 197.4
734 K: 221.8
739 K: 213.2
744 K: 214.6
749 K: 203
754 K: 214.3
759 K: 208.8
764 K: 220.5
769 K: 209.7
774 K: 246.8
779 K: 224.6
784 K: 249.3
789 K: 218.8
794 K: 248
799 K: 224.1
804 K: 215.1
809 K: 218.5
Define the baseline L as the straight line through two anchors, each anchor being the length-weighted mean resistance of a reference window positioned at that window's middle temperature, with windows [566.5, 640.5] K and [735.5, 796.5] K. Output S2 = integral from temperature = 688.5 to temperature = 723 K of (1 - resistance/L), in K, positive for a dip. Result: 3.05 K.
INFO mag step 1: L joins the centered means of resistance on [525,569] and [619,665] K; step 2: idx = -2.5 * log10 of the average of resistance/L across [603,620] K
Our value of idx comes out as 0.04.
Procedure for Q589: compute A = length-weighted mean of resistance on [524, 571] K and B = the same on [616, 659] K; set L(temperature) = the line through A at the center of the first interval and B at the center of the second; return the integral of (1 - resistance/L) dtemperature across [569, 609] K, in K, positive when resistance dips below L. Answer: 1.1 K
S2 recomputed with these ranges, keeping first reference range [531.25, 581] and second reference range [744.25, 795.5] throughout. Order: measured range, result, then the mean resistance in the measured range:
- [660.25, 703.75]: 3.8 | 193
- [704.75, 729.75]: 2.4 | 196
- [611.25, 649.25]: 5.4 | 176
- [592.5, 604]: 1.5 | 174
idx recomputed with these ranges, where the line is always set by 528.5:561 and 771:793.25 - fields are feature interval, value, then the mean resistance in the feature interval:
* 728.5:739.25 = 0.07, 213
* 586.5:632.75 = 0.18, 176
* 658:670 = 0.10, 197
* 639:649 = 0.17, 182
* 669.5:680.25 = 0.10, 199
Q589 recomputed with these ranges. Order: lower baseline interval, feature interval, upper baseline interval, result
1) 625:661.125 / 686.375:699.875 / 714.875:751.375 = 0.6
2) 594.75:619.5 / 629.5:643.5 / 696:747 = 0.3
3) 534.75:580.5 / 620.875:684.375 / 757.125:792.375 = 6.7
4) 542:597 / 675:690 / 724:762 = 0.1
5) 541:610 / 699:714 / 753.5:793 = 2.0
